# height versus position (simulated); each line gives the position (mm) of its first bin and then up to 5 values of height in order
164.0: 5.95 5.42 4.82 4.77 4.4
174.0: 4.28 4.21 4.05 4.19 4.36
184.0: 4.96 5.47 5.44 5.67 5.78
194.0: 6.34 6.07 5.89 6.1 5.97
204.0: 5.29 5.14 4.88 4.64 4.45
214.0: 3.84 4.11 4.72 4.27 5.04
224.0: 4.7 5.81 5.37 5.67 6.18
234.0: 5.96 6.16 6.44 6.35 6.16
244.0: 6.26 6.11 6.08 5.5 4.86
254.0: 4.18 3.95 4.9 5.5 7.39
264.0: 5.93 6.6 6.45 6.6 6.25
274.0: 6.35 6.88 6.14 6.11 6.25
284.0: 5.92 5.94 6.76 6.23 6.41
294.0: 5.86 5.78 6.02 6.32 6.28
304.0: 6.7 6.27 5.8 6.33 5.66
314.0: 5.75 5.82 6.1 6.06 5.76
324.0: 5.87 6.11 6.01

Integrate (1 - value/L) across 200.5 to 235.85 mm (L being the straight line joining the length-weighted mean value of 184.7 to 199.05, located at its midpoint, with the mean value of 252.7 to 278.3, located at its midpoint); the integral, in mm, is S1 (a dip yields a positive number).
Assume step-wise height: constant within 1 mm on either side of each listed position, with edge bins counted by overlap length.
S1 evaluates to 4.45 mm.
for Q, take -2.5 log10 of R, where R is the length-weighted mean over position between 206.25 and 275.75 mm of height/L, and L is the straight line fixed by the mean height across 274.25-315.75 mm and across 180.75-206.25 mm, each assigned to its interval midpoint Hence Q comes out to 0.06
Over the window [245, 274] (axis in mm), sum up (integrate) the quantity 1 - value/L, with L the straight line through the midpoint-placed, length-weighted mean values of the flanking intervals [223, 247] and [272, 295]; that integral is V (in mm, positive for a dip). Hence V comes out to 1.63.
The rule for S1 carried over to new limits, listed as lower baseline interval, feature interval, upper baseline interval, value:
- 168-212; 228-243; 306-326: -1.9 mm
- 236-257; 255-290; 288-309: -1.2 mm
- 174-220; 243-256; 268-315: 0.7 mm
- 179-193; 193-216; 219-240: 0.2 mm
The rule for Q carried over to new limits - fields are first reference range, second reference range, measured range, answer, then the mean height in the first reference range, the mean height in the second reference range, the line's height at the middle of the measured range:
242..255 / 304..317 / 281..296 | -0.060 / 5.55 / 6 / 5.84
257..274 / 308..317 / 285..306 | -0.041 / 6.21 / 5.88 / 6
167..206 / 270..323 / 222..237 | -0.019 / 5.16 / 6.15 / 5.55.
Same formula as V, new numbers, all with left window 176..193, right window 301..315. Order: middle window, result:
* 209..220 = 1.9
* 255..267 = -0.1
